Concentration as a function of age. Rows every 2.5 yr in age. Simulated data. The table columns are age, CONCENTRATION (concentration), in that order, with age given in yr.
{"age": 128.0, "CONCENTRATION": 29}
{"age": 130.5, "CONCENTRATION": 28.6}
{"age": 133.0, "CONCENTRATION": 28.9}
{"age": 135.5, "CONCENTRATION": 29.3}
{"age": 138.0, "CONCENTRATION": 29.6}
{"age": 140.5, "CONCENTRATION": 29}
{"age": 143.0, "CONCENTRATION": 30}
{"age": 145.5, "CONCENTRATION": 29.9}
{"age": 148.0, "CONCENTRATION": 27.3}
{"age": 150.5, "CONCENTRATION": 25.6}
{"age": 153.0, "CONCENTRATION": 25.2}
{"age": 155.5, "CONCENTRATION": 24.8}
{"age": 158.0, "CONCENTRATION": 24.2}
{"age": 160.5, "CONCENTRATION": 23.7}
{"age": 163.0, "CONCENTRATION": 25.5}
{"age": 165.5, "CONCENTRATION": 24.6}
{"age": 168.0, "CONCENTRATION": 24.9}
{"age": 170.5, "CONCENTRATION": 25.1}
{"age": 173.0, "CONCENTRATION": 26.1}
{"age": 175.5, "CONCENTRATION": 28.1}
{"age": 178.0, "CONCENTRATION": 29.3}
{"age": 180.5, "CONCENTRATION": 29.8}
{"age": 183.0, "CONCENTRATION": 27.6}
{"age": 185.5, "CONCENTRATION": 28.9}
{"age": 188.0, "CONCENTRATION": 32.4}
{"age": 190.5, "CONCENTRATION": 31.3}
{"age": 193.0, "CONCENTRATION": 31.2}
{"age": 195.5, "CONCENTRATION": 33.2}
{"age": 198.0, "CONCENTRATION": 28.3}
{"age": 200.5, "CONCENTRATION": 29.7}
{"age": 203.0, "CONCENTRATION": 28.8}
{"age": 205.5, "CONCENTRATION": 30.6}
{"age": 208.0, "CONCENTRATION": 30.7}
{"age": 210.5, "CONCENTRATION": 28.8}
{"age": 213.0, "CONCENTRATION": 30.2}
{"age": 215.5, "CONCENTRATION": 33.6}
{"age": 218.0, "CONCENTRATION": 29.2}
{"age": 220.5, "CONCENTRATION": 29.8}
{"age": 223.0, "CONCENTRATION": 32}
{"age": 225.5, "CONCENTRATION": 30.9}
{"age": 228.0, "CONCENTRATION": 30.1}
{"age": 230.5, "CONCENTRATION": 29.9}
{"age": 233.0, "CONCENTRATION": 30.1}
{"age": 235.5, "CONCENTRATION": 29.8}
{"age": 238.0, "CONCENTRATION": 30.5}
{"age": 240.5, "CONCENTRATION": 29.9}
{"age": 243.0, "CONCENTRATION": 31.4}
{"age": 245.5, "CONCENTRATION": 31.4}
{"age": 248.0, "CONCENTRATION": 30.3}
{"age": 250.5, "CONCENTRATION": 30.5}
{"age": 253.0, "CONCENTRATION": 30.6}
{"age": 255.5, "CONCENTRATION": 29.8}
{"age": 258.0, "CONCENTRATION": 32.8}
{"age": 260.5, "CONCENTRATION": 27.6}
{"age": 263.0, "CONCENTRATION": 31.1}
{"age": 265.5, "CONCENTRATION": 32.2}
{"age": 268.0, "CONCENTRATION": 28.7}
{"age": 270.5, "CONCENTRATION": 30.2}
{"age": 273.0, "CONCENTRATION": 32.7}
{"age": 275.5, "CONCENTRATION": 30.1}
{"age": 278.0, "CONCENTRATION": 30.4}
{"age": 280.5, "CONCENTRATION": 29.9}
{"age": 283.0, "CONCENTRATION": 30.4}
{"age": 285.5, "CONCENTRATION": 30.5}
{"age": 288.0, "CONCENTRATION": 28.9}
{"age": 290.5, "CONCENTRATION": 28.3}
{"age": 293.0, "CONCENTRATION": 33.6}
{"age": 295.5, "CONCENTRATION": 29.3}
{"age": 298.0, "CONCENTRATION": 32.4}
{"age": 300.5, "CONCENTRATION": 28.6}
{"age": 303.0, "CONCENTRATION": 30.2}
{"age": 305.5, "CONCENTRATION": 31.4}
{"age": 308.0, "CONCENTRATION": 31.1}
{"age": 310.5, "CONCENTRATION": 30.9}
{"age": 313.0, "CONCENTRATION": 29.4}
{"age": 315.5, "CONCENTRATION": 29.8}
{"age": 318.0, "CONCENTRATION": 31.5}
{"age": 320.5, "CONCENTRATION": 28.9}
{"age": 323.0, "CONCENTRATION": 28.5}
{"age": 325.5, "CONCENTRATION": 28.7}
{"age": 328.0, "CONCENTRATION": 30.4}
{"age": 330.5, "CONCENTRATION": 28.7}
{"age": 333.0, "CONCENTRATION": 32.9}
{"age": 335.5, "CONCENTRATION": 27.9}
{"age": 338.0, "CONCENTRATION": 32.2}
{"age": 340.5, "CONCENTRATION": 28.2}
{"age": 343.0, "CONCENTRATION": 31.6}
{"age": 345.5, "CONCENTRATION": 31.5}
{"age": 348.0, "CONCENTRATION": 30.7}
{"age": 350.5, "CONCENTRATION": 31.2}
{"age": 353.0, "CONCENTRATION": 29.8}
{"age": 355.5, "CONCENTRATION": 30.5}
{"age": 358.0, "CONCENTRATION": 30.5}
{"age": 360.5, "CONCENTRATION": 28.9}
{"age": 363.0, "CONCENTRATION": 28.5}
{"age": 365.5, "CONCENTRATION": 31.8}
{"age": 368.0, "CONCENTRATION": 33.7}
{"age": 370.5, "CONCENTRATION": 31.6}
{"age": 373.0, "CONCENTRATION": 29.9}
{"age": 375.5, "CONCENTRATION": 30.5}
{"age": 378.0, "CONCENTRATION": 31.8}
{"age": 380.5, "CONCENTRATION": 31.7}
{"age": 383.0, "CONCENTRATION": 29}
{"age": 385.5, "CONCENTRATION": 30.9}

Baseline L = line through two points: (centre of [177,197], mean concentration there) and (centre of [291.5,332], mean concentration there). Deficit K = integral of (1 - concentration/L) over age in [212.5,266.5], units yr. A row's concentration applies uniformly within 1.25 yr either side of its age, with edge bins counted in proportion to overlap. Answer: -0.5 yr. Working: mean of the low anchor 30.4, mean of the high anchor 30.2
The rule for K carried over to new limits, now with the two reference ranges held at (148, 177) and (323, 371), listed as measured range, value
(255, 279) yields -2.0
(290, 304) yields -0.7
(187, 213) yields -4.0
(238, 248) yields -1.2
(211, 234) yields -3.0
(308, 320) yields -0.4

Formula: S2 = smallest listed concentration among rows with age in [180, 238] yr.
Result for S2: 27.6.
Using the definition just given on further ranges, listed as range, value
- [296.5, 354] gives 27.9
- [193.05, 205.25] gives 28.3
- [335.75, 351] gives 28.2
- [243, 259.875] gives 29.8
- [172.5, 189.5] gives 26.1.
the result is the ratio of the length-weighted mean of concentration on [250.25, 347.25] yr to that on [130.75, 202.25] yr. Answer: 1.08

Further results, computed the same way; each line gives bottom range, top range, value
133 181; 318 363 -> 1.12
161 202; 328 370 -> 1.08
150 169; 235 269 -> 1.23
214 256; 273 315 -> 0.99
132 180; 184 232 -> 1.13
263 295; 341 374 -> 1.01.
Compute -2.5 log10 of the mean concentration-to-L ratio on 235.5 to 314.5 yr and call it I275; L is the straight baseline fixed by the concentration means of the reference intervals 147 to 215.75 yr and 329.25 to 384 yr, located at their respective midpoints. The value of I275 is -0.04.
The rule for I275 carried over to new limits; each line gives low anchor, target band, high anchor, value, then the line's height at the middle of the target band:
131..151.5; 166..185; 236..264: 0.08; 29.3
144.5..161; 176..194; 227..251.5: -0.09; 27.5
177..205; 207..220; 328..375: -0.01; 30.1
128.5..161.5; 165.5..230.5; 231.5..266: -0.02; 29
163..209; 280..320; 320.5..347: -0.02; 29.7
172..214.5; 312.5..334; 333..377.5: 0.02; 30.4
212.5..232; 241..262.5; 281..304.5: 0.00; 30.5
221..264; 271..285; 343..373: 0.00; 30.6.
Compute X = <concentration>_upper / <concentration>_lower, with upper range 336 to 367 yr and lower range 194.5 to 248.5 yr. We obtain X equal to 1.00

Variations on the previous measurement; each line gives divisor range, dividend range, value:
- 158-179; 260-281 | 1.18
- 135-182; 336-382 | 1.14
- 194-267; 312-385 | 1.00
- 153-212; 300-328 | 1.07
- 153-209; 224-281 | 1.09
